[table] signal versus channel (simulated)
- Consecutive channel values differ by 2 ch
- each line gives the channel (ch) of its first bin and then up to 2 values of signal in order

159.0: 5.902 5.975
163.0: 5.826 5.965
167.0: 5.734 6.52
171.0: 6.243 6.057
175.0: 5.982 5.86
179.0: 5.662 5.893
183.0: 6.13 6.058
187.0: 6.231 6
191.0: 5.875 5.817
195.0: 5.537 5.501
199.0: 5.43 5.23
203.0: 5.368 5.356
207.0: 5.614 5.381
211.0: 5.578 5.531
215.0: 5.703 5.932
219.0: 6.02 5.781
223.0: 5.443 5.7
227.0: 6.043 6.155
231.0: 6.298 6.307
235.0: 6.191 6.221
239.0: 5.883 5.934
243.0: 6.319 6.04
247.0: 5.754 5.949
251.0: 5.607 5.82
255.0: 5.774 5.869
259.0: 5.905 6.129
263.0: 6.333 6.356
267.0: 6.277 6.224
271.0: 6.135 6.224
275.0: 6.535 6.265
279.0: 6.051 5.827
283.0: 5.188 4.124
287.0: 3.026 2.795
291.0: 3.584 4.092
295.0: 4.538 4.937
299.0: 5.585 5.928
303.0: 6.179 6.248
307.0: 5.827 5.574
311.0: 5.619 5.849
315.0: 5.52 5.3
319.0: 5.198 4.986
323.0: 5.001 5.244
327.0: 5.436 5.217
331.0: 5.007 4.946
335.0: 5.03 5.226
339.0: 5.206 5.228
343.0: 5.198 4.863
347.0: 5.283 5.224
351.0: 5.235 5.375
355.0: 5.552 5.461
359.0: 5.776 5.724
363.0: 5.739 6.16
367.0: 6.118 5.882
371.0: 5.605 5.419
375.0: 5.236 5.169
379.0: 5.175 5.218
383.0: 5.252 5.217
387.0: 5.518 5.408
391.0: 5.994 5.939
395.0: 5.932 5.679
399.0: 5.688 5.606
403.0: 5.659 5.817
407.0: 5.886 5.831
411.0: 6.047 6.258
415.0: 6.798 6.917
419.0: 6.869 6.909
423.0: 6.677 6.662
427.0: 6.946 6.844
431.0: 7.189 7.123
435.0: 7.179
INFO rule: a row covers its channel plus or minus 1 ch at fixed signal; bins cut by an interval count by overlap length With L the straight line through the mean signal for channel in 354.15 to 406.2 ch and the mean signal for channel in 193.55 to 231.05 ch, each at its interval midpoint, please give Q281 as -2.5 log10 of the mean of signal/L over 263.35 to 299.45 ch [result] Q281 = 0.08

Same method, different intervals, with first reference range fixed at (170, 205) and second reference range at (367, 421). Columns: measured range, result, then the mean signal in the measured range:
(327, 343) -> 0.129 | 5.15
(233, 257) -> -0.030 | 5.96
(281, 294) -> 0.415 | 3.96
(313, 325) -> 0.106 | 5.26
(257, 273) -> -0.068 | 6.18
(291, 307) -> 0.103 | 5.28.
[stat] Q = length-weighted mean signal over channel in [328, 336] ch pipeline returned 5.05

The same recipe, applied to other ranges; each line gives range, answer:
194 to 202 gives 5.42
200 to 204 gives 5.3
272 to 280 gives 6.27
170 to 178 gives 6.04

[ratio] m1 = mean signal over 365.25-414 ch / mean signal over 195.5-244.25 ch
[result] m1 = 0.98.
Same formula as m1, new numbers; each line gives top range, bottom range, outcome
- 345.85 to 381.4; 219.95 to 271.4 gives 0.92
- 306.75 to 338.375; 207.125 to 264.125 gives 0.90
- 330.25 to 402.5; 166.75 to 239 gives 0.93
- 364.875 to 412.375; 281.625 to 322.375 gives 1.13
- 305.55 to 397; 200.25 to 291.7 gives 0.95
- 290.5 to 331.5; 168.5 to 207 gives 0.91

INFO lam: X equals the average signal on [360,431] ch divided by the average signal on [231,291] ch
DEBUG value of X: 1.04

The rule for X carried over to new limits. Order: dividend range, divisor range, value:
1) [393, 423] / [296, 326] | 1.11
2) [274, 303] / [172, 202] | 0.85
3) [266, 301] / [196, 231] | 0.91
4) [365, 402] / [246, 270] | 0.93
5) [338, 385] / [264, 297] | 1.05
